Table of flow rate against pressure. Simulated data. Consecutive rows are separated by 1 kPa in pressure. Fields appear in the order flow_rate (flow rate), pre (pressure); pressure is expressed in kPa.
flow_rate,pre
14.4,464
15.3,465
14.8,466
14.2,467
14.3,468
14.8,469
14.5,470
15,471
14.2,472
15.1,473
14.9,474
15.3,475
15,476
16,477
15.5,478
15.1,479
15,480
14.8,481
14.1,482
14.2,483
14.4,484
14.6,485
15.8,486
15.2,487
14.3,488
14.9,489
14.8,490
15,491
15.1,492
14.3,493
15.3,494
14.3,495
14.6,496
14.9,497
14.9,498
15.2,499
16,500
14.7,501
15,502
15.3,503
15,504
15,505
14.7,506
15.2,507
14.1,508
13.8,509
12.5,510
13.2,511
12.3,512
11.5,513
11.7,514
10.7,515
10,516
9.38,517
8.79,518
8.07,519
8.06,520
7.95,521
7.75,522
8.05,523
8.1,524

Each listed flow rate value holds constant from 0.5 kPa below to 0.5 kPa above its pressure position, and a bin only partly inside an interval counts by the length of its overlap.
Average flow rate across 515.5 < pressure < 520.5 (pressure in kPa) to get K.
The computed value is 8.86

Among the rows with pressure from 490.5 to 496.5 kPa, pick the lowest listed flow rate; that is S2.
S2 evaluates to 14.3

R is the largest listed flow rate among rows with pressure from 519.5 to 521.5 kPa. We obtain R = 8.06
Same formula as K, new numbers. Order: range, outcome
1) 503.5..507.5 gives 15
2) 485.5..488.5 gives 15.1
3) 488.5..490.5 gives 14.9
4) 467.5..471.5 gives 14.7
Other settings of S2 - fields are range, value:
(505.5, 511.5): 12.5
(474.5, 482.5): 14.1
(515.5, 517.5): 9.38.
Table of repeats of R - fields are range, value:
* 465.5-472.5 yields 15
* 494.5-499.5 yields 15.2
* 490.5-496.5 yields 15.3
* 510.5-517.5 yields 13.2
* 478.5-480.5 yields 15.1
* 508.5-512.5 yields 13.8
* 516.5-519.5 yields 9.38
